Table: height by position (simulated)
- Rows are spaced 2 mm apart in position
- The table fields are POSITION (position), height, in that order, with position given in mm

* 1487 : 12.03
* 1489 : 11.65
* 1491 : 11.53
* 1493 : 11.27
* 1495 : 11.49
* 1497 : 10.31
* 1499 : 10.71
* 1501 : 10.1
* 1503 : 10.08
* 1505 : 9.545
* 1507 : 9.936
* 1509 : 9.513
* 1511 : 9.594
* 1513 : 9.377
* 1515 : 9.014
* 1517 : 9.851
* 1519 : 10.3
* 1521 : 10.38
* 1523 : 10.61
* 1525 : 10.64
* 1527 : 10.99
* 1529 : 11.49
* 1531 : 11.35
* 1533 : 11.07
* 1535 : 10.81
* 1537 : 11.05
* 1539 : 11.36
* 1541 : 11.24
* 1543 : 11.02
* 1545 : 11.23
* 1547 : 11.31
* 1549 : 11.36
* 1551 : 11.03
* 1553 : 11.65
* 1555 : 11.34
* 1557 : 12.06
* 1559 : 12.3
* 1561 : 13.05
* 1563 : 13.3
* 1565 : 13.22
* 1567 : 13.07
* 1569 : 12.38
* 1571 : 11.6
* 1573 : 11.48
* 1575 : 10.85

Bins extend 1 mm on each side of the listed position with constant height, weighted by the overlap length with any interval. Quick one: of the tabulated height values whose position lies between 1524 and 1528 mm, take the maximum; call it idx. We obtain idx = 10.99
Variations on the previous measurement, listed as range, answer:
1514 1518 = 9.851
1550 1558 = 12.06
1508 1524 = 10.61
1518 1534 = 11.49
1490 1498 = 11.53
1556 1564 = 13.3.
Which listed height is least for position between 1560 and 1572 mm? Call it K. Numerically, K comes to 11.6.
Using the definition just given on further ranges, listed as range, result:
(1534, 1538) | 10.81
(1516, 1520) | 9.851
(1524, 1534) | 10.64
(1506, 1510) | 9.513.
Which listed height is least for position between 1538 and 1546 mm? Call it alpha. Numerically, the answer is 11.02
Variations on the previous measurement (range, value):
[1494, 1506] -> 9.545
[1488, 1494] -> 11.27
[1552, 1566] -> 11.34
